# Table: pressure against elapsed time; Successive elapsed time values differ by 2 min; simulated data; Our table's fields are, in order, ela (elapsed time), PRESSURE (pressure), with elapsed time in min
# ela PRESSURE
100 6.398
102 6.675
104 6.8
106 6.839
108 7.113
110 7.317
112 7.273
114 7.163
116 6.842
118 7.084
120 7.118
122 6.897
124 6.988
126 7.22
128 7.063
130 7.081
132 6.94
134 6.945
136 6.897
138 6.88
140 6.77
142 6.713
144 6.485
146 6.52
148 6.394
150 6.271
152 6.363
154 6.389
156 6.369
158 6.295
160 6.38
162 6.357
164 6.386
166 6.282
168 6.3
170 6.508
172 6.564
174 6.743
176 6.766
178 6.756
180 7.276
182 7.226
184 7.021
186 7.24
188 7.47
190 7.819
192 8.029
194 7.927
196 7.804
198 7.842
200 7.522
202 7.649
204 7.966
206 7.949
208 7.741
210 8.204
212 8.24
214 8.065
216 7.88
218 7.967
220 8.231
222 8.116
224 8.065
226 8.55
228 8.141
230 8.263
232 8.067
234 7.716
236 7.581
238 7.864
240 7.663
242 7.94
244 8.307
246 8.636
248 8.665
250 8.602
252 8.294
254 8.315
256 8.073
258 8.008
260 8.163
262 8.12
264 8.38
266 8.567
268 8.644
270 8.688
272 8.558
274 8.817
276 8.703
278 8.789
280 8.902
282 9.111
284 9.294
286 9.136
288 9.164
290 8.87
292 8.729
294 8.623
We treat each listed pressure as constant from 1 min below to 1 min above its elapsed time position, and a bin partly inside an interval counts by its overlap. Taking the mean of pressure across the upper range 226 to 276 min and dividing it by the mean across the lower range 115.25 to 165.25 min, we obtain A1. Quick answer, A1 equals 1.2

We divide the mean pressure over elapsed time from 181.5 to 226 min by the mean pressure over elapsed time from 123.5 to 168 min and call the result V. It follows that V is 1.18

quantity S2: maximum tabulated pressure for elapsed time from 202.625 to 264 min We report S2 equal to 8.665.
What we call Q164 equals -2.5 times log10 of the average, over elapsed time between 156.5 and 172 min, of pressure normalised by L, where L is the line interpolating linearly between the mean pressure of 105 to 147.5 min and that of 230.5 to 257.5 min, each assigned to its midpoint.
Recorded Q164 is 0.15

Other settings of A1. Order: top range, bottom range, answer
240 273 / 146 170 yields 1.31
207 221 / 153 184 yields 1.22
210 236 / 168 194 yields 1.14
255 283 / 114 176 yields 1.28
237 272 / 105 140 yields 1.18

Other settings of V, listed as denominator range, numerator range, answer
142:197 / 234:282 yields 1.23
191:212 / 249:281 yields 1.08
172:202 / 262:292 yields 1.19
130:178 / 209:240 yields 1.23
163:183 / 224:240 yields 1.20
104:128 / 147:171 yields 0.90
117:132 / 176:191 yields 1.02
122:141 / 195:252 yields 1.15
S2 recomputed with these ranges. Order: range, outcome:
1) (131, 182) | 7.276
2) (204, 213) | 8.24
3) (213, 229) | 8.55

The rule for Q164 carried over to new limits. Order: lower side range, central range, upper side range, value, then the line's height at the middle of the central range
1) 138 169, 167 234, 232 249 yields -0.047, 7.31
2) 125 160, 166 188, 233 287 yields 0.054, 7.19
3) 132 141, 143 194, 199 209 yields 0.086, 7.3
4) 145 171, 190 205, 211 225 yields -0.046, 7.5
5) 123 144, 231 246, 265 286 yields 0.054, 8.33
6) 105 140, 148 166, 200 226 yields 0.167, 7.4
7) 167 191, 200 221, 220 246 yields -0.051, 7.6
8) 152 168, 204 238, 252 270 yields -0.072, 7.53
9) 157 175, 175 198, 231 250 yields -0.080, 6.88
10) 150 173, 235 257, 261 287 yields -0.002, 8.16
